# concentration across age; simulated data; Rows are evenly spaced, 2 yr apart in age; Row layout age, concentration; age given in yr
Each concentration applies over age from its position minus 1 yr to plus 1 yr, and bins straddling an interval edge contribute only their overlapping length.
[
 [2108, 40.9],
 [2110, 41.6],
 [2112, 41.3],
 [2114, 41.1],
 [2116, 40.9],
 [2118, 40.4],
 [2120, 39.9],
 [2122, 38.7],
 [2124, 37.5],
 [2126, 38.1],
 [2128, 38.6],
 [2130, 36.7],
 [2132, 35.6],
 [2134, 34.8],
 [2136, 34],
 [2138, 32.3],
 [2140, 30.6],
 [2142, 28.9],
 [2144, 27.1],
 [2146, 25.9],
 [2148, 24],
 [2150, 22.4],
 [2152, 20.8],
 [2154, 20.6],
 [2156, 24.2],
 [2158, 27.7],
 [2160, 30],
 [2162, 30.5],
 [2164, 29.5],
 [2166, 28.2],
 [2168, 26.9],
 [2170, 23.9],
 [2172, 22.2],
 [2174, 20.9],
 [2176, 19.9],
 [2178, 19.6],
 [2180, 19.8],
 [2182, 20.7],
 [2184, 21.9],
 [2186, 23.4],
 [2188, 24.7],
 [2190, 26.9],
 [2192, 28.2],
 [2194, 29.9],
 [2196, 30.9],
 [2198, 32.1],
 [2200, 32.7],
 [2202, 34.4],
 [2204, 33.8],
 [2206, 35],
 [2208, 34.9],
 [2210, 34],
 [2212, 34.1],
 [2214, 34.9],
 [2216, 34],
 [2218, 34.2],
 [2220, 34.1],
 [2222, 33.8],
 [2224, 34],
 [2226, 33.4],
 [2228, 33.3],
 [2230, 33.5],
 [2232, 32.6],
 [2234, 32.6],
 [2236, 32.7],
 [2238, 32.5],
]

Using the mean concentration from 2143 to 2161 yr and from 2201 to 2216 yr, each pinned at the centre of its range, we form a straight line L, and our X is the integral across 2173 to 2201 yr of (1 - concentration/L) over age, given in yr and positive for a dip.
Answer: 5.3 yr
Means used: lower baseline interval 24.7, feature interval 25.1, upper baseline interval 34.4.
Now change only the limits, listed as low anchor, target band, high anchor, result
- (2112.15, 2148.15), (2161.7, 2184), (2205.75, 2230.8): 7.1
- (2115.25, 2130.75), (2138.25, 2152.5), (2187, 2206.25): 4.0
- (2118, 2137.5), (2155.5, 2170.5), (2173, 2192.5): -0.1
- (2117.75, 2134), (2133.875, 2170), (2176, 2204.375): 6.4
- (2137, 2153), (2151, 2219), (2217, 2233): 5.4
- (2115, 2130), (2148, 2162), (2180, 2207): 3.9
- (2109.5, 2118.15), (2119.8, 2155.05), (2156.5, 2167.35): 4.1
